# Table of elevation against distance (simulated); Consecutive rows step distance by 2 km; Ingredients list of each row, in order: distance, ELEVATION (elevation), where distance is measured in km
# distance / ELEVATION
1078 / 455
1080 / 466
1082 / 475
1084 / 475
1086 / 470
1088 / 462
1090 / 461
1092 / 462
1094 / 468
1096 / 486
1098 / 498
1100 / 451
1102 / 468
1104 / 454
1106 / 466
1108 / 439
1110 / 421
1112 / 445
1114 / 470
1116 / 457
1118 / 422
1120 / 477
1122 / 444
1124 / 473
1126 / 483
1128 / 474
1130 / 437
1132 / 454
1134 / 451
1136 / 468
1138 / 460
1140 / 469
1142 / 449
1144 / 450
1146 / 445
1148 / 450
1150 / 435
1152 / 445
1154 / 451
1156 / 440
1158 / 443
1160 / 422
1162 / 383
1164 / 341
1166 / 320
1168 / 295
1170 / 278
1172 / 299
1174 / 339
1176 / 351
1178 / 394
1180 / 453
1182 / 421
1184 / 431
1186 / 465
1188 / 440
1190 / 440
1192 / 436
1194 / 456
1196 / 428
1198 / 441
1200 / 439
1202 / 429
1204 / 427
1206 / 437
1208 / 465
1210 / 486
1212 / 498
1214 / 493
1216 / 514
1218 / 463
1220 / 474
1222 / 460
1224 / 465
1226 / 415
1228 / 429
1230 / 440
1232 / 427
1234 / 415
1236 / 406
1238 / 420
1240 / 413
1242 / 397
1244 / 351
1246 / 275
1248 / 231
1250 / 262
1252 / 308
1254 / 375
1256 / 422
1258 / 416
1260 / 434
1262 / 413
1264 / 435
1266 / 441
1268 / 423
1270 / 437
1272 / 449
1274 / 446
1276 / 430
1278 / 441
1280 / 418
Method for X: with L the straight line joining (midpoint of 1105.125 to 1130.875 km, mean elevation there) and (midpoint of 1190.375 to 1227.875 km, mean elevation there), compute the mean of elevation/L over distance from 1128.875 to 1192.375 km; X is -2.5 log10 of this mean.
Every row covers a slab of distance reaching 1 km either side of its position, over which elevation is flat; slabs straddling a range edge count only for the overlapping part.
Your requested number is 0.10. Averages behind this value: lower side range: 454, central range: 414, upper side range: 456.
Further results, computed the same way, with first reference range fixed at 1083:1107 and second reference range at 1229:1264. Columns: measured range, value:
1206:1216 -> -0.21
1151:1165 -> 0.03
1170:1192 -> 0.05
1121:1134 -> -0.03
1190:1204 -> -0.08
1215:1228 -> -0.18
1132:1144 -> -0.04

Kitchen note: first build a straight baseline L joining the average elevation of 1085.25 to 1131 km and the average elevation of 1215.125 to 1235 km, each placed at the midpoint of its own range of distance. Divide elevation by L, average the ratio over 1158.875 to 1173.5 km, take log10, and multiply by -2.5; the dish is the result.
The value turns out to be 0.33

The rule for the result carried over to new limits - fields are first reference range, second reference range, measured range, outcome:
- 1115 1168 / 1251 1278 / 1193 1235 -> -0.06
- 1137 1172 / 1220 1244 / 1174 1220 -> -0.07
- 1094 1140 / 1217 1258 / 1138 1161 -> -0.01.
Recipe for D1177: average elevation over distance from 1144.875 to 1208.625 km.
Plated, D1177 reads 410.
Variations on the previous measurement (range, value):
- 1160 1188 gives 372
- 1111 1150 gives 456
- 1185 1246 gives 440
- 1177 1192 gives 435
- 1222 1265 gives 390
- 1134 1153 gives 452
